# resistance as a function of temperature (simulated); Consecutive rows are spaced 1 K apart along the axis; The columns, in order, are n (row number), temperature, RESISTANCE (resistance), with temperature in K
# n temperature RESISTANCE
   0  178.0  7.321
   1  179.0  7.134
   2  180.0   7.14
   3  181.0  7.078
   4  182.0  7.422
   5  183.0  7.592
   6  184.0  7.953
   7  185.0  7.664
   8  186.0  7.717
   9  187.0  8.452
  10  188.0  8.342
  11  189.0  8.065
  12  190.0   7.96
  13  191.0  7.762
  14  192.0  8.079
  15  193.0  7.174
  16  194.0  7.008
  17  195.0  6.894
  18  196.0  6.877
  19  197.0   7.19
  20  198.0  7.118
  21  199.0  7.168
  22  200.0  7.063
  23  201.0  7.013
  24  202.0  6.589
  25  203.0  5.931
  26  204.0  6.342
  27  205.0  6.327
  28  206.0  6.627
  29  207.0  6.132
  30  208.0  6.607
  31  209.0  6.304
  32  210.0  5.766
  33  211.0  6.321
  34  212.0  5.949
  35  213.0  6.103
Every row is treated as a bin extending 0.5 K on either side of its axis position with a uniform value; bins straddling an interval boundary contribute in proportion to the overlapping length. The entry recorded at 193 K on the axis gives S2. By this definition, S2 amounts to 7.174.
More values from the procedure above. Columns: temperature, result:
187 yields 8.452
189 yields 8.065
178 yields 7.321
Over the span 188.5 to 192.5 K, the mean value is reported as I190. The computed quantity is 7.97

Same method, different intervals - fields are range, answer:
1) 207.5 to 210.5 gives 6.23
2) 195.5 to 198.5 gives 7.06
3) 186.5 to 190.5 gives 8.2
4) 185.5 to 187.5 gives 8.08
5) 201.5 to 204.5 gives 6.29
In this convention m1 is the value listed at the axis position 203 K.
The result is 5.931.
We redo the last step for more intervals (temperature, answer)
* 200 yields 7.063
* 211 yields 6.321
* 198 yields 7.118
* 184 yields 7.953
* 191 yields 7.762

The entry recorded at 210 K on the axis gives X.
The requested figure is 5.766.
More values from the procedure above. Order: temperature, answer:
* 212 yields 5.949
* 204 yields 6.342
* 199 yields 7.168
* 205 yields 6.327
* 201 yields 7.013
